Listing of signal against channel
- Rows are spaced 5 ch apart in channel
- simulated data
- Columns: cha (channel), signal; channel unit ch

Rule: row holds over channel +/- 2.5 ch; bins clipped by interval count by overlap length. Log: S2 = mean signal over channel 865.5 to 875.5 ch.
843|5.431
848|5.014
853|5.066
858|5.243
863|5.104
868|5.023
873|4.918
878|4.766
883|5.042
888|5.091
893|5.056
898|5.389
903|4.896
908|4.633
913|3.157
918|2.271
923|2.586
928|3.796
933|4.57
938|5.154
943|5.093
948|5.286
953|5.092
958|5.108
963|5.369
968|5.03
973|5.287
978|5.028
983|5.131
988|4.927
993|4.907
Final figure 4.97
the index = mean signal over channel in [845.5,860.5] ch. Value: 5.11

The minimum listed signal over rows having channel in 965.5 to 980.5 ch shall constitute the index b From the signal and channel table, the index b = 5.028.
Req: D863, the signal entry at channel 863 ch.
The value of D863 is 5.104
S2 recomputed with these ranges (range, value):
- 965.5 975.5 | 5.16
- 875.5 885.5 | 4.9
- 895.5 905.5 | 5.14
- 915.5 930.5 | 2.88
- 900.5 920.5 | 3.74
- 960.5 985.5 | 5.17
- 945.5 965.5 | 5.21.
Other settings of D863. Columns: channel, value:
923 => 2.586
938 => 5.154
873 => 4.918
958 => 5.108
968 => 5.03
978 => 5.028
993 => 4.907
